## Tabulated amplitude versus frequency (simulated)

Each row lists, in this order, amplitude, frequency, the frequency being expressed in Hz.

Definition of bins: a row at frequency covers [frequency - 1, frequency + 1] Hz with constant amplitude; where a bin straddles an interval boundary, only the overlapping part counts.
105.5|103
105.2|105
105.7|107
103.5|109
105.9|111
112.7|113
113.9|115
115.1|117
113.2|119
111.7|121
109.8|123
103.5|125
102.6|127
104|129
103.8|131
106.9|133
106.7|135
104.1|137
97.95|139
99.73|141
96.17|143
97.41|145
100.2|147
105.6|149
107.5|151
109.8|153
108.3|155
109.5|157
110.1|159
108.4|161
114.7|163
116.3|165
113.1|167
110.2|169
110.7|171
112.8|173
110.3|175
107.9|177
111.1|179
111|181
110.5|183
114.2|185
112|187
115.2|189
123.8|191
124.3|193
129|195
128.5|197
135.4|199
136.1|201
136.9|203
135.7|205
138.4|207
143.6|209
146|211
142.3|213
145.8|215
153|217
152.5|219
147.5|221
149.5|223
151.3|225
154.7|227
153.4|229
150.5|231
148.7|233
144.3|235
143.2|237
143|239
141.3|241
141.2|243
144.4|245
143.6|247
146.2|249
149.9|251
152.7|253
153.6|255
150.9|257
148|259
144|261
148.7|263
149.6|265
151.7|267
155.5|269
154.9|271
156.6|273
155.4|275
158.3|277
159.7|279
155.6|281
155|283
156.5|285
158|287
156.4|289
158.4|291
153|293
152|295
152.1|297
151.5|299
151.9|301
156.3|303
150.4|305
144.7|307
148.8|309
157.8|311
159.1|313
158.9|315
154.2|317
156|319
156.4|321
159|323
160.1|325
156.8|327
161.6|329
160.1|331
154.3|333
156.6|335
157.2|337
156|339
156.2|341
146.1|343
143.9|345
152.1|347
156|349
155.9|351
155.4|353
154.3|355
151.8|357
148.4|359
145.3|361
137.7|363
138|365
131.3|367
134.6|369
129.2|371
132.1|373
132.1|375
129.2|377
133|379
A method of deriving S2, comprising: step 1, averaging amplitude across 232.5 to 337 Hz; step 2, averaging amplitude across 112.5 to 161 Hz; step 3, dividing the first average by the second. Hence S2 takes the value 1.44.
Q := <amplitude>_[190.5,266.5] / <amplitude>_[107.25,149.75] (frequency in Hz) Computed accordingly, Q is 1.4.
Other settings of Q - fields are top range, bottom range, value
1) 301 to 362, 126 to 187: 1.44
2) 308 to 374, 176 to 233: 1.12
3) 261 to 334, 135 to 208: 1.36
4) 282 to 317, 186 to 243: 1.10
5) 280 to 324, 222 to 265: 1.05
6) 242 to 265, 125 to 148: 1.45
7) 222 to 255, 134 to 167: 1.39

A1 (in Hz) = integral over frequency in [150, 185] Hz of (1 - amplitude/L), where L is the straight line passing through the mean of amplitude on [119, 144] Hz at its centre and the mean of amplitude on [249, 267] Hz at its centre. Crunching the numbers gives 1.9 Hz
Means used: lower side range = 104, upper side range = 150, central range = 111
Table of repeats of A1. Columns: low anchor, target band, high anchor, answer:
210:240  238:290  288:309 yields -0.2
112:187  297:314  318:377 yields -1.5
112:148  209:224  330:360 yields -2.8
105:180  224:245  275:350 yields -2.2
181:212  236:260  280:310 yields -0.9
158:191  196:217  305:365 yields -3.3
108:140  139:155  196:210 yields 1.8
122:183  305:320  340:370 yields -1.6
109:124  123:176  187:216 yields 5.9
